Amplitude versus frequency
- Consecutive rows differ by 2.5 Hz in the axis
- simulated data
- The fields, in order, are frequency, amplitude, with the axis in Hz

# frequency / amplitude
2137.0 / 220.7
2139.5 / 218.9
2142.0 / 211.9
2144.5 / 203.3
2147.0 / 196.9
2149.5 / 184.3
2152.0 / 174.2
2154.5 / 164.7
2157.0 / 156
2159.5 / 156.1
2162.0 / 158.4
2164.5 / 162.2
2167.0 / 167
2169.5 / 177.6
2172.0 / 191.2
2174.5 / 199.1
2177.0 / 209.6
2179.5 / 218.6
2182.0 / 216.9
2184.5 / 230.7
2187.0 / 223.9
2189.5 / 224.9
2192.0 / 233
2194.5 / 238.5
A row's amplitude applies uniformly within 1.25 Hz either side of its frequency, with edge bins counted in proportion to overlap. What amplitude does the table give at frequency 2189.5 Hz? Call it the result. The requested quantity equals 224.9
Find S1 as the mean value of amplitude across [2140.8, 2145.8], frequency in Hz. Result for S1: 207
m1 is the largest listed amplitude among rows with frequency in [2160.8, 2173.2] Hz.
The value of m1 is 191.2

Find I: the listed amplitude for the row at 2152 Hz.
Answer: 174.2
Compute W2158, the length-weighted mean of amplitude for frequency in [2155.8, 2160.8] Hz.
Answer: 156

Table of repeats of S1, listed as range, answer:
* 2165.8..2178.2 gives 189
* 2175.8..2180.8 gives 214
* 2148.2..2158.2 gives 170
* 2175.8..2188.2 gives 220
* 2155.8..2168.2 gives 160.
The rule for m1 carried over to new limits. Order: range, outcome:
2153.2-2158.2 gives 164.7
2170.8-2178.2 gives 209.6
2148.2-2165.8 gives 184.3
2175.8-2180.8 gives 218.6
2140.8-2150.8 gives 211.9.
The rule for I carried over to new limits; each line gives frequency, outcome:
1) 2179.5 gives 218.6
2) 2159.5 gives 156.1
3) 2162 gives 158.4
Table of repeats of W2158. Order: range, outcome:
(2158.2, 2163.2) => 157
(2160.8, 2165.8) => 160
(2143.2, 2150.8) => 195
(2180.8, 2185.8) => 224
